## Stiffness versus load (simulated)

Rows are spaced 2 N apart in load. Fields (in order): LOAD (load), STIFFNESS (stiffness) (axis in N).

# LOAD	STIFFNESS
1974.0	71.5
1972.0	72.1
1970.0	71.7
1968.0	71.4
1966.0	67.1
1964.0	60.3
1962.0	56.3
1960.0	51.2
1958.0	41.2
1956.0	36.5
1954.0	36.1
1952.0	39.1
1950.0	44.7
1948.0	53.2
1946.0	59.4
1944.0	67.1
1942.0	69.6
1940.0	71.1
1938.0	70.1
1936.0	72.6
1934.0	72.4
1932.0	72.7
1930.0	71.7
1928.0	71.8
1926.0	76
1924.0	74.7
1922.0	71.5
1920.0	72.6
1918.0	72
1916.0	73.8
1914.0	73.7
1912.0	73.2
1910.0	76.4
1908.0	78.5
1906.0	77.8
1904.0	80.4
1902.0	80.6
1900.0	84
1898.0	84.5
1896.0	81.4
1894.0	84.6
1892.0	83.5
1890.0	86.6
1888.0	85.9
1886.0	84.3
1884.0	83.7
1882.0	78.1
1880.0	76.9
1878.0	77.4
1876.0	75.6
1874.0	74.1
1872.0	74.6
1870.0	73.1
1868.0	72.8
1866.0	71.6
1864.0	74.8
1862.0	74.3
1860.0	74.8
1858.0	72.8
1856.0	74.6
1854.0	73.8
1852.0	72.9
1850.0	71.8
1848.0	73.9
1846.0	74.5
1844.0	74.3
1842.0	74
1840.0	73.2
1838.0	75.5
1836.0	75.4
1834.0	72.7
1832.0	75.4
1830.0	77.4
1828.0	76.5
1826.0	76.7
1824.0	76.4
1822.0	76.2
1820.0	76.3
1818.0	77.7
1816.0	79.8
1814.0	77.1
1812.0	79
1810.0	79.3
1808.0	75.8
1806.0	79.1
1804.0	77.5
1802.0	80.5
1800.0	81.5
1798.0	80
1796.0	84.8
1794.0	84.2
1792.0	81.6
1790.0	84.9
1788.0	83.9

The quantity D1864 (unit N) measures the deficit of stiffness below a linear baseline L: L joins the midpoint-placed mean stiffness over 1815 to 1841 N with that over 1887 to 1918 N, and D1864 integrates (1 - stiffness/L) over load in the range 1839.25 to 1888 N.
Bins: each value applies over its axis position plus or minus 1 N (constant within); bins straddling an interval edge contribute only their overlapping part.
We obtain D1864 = 1.7 N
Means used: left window 76.1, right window 80.1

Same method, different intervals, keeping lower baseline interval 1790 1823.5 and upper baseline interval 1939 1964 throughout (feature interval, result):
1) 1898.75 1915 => -4.6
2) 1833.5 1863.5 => -0.9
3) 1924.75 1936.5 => -3.5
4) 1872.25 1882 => -1.4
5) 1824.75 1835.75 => -0.1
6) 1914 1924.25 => -2.5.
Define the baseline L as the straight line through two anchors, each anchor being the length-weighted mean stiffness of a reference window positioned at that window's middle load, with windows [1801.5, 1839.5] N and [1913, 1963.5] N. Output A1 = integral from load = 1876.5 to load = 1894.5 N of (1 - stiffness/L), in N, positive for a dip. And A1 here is -3.4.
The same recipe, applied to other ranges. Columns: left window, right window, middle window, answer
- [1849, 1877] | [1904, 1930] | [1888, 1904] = -2.0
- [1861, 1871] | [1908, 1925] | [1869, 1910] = -3.7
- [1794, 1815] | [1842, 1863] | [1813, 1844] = 0.3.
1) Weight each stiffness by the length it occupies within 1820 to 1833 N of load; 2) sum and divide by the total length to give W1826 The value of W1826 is 76.4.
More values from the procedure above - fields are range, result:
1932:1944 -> 71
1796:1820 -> 79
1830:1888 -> 75.3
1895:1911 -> 80.4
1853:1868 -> 73.7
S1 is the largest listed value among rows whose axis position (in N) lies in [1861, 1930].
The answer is 86.6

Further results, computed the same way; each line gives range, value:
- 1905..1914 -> 78.5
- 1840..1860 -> 74.8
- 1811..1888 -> 85.9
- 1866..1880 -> 77.4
